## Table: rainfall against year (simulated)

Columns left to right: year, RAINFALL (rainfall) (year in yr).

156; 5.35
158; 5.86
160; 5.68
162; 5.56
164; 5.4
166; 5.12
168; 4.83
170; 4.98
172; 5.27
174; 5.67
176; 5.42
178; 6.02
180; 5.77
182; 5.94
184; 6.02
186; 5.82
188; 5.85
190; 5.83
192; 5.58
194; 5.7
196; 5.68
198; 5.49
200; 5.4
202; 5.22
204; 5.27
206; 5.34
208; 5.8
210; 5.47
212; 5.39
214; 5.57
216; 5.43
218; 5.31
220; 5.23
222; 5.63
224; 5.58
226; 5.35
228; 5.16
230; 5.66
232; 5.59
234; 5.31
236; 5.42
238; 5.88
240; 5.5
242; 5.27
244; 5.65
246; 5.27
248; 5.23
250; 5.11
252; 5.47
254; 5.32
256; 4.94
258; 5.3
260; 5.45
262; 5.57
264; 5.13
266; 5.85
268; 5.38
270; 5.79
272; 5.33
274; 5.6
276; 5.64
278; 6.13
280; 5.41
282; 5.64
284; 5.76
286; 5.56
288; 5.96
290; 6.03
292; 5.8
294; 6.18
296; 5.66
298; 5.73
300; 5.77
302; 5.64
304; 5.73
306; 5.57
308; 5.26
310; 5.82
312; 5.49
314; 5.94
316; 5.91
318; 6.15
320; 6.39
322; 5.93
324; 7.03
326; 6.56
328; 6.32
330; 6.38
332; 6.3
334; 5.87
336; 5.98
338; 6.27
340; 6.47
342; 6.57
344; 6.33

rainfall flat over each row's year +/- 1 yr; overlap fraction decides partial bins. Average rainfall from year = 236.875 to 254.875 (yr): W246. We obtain 5.41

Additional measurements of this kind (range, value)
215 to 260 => 5.39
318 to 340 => 6.3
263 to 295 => 5.7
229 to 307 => 5.57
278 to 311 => 5.73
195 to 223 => 5.44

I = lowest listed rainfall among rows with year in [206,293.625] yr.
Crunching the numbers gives 4.94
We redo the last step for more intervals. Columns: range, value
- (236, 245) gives 5.27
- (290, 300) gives 5.66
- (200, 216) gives 5.22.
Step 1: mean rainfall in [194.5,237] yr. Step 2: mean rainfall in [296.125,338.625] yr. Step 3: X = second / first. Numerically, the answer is 1.10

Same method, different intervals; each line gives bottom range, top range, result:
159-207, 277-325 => 1.06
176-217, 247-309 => 0.99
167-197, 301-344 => 1.08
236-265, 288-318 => 1.08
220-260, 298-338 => 1.11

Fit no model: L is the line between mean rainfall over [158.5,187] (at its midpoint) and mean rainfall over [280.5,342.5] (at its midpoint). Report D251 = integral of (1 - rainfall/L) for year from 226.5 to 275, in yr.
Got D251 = 3.1 yr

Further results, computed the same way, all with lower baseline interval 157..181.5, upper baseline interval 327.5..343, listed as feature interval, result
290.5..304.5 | 0.7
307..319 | 0.8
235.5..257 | 1.7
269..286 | 1.0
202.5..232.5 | 1.4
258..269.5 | 0.9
